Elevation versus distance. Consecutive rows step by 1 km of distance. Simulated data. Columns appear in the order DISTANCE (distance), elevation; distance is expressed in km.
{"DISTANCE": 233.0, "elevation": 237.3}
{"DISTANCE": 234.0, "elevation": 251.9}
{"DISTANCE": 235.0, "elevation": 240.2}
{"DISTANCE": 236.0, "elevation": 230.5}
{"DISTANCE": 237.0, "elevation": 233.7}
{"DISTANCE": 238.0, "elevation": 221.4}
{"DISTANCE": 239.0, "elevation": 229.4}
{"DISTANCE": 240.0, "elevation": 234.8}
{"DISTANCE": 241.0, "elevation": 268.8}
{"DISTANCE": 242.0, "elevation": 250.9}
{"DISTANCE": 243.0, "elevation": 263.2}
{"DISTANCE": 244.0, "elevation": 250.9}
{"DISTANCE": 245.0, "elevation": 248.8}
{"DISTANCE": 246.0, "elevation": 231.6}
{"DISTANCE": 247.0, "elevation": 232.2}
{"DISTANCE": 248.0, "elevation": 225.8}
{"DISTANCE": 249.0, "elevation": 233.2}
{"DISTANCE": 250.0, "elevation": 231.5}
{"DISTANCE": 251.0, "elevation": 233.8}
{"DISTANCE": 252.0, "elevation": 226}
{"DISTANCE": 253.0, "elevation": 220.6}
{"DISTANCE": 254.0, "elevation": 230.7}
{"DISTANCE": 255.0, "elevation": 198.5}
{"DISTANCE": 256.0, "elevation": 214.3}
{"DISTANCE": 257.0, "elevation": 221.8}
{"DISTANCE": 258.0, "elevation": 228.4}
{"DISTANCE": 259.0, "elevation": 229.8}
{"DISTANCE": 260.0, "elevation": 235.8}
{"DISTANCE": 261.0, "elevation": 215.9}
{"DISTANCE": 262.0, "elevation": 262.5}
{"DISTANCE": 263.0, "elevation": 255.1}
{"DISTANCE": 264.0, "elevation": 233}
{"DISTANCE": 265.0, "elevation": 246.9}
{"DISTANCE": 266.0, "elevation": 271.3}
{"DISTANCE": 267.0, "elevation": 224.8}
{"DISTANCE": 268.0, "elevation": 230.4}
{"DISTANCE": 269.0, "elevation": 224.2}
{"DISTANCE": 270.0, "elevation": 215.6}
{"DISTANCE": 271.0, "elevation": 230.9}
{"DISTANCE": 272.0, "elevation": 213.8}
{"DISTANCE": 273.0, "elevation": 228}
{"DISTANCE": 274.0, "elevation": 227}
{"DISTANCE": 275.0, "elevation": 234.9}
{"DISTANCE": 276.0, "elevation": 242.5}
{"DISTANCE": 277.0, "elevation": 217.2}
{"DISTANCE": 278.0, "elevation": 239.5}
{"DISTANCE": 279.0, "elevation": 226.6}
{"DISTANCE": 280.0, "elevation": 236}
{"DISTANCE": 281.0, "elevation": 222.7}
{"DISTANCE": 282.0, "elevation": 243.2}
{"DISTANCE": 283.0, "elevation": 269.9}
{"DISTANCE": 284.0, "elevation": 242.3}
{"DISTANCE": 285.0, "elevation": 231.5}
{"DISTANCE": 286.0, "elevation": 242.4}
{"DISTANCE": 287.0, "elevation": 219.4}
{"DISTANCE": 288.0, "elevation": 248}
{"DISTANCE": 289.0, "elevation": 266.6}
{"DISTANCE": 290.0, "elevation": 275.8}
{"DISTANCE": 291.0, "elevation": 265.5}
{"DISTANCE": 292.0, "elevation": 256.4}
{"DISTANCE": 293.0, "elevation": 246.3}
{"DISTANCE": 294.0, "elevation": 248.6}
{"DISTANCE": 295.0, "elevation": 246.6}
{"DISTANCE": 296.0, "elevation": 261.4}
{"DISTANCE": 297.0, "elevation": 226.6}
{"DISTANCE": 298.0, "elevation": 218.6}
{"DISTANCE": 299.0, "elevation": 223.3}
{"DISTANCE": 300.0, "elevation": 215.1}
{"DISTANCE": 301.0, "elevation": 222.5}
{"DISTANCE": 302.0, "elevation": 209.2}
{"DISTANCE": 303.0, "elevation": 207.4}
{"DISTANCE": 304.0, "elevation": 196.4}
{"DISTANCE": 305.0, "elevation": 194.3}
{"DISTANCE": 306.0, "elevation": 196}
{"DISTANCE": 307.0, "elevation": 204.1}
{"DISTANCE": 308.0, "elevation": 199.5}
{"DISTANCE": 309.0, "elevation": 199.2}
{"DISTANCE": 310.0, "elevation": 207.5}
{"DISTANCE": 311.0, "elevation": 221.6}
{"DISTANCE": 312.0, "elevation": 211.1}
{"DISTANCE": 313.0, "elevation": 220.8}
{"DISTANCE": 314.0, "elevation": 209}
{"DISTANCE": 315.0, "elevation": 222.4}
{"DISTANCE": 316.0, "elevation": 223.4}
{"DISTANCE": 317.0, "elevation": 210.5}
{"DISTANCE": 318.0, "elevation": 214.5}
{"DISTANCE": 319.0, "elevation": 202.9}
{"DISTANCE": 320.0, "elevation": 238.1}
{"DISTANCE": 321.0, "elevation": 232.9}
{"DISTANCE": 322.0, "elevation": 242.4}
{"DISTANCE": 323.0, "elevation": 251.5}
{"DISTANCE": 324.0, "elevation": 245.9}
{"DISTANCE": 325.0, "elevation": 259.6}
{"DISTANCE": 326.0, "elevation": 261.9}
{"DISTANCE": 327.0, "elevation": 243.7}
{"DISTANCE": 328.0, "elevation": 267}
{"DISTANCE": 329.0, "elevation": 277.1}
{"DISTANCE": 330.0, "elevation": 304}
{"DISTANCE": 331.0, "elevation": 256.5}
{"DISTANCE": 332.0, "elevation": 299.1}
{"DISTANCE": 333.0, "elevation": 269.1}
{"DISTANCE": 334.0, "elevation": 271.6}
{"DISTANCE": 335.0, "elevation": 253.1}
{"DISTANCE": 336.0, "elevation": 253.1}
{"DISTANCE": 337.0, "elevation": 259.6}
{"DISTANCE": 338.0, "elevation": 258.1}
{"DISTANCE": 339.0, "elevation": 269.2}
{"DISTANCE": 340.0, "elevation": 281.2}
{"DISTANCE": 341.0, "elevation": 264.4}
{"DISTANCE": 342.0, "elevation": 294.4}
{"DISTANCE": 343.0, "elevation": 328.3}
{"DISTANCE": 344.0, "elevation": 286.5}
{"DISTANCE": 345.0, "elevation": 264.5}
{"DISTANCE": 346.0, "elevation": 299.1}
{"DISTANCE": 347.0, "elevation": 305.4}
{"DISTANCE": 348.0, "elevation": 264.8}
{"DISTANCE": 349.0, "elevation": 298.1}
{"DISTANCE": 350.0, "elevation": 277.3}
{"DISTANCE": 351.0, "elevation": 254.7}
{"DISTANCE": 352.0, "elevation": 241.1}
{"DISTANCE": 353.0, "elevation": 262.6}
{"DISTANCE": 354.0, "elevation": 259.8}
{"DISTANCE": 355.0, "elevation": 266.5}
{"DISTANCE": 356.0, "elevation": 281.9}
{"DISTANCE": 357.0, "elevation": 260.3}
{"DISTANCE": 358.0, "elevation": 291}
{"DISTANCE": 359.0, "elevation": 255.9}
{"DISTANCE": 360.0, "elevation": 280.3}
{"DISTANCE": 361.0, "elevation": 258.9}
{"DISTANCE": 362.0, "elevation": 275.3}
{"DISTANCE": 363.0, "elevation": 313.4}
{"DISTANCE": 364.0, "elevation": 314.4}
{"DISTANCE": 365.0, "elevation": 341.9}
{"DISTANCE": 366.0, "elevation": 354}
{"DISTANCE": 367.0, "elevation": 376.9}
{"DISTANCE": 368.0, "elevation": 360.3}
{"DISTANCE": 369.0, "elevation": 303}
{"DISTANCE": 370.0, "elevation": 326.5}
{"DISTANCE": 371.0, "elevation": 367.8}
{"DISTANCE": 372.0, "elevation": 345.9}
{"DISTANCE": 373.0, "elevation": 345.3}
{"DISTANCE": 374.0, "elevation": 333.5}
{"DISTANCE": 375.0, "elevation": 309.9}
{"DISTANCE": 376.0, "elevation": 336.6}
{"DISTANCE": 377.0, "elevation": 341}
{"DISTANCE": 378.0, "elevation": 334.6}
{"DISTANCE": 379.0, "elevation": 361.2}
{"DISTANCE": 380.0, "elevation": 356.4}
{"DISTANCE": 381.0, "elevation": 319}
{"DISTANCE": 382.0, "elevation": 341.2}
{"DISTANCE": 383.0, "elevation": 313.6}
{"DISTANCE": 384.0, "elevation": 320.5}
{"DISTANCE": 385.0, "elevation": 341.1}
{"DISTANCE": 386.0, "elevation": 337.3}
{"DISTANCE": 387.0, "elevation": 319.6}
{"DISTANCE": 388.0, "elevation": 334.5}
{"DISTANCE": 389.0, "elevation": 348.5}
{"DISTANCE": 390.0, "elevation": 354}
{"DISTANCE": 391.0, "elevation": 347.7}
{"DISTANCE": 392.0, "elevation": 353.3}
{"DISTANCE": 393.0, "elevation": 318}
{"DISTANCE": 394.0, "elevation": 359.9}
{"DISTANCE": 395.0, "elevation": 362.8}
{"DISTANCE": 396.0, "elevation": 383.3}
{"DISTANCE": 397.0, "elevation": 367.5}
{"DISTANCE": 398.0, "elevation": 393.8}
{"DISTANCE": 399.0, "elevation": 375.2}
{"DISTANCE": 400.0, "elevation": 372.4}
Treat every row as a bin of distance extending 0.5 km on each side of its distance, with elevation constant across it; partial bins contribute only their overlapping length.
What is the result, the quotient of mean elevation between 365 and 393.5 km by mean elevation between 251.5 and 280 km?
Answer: 1.47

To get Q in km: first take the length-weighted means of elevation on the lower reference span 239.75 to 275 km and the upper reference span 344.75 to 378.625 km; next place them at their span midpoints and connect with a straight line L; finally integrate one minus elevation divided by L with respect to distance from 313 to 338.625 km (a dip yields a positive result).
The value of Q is 2.86 km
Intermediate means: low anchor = 234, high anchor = 304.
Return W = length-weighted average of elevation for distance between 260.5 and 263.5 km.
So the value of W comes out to 244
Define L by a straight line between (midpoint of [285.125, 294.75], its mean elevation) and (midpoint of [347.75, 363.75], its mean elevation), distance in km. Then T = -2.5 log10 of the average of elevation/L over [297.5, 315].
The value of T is 0.22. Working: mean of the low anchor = 251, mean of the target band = 210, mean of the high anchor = 272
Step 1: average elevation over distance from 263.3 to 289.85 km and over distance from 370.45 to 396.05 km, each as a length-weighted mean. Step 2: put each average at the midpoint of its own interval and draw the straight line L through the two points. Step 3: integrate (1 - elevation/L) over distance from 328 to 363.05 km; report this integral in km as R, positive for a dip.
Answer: 3.3 km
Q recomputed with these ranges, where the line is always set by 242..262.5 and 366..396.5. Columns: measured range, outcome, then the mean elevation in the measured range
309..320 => 2.72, 215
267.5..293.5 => 1.83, 238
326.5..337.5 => 1.15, 269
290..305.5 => 2.28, 231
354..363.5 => 1.41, 275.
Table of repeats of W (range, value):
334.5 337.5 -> 255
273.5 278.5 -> 232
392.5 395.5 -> 347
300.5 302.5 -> 216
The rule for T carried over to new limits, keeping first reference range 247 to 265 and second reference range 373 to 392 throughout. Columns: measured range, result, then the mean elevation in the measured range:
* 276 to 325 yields 0.16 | 229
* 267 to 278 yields 0.08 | 227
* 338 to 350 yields 0.07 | 285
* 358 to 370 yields 0.03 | 312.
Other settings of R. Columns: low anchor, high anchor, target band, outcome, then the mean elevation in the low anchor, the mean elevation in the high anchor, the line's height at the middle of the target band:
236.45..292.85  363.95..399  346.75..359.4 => 1.9 km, 237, 344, 318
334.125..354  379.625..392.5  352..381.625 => -0.5 km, 274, 337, 308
